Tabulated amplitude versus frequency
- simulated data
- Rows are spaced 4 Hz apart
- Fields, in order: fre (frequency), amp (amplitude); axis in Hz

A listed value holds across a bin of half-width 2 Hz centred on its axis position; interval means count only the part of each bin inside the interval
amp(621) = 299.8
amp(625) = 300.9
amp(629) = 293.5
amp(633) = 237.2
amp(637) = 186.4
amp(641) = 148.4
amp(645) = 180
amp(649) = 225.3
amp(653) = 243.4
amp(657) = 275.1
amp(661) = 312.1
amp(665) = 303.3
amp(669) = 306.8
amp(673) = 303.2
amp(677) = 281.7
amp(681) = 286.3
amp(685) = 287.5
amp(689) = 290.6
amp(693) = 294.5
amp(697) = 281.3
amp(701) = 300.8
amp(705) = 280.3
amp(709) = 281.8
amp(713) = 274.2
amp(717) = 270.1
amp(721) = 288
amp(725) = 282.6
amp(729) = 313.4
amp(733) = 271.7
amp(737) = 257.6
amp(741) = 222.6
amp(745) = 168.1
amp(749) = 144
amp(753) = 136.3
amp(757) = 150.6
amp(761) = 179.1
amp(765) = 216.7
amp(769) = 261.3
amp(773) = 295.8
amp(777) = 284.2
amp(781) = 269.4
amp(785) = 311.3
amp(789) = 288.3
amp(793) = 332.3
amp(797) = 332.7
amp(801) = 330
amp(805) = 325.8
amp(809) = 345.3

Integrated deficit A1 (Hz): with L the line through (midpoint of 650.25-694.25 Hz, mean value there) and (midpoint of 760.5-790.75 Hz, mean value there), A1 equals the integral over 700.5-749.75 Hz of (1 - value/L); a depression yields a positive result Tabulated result 3.2 Hz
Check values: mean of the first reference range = 288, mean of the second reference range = 267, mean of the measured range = 260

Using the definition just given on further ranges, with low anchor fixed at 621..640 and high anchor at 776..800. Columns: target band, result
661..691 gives -3.0 Hz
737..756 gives 7.5 Hz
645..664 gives 0.3 Hz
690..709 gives -0.9 Hz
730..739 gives 0.5 Hz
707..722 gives 0.2 Hz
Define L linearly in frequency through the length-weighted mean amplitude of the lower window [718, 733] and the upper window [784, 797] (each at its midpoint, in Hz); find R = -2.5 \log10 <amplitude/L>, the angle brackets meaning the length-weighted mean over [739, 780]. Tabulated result 0.413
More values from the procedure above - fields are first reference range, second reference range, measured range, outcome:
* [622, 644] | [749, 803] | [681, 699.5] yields -0.19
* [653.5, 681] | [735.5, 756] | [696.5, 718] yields -0.19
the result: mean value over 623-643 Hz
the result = 233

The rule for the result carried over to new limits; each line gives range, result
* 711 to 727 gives 279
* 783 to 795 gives 311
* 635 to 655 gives 197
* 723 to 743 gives 270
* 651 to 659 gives 259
